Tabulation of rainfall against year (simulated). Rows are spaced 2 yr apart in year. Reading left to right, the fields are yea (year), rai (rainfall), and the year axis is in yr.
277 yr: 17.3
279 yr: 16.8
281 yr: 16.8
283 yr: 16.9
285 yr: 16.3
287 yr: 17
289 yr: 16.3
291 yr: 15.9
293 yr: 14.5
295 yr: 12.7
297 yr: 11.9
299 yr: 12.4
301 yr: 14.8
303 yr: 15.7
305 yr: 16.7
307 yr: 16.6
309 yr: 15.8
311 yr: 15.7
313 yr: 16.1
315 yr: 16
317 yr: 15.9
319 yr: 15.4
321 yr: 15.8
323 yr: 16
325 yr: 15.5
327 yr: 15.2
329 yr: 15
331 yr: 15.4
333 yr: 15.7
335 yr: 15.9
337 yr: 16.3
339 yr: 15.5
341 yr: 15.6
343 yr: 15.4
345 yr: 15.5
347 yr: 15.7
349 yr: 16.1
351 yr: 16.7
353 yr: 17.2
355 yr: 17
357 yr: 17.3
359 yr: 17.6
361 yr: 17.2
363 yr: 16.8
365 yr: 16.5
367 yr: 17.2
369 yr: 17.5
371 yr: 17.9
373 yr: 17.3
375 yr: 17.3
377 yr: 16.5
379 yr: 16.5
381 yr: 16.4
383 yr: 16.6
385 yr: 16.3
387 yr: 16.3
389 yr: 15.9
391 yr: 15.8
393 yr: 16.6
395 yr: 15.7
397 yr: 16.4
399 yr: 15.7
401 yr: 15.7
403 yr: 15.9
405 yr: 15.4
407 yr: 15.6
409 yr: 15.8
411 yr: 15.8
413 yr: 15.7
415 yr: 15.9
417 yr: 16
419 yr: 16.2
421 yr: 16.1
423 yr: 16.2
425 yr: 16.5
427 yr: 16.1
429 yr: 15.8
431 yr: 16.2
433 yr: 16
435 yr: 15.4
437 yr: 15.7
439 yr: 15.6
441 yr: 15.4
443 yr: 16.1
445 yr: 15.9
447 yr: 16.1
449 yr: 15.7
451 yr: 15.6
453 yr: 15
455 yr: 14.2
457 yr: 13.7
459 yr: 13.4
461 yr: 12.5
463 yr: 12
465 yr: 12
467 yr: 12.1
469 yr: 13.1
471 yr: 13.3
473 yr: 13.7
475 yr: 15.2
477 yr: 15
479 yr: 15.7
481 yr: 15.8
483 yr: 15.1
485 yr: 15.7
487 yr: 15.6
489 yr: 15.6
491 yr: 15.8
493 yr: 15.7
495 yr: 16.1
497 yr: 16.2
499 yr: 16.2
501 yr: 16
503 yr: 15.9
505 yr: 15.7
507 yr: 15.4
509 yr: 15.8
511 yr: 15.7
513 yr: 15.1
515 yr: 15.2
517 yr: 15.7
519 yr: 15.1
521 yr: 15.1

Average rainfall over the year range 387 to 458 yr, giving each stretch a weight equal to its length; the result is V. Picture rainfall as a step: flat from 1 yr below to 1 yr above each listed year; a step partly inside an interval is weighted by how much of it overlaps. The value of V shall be 15.8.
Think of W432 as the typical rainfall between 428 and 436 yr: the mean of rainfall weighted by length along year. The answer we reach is 15.8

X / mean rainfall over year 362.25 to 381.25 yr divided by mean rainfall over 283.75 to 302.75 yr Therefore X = 1.16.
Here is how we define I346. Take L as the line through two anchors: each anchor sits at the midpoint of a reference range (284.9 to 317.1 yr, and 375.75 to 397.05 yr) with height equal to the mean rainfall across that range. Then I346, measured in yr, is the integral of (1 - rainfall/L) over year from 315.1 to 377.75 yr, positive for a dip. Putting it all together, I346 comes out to -2.0 yr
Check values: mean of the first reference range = 15.3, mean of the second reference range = 16.3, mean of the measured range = 16.3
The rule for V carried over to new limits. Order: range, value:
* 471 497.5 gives 15.4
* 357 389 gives 16.9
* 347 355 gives 16.6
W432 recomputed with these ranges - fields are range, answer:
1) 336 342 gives 15.8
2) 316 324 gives 15.8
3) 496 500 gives 16.2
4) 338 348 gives 15.5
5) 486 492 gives 15.7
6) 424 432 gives 16.1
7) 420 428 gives 16.2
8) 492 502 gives 16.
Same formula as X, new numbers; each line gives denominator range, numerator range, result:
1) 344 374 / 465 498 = 0.88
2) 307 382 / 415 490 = 0.92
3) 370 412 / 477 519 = 0.96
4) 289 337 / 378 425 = 1.05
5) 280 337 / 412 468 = 0.97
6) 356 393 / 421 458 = 0.93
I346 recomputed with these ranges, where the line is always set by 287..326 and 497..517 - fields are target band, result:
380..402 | -0.9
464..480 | 1.9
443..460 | 0.6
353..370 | -1.9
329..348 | -0.3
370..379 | -1.0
